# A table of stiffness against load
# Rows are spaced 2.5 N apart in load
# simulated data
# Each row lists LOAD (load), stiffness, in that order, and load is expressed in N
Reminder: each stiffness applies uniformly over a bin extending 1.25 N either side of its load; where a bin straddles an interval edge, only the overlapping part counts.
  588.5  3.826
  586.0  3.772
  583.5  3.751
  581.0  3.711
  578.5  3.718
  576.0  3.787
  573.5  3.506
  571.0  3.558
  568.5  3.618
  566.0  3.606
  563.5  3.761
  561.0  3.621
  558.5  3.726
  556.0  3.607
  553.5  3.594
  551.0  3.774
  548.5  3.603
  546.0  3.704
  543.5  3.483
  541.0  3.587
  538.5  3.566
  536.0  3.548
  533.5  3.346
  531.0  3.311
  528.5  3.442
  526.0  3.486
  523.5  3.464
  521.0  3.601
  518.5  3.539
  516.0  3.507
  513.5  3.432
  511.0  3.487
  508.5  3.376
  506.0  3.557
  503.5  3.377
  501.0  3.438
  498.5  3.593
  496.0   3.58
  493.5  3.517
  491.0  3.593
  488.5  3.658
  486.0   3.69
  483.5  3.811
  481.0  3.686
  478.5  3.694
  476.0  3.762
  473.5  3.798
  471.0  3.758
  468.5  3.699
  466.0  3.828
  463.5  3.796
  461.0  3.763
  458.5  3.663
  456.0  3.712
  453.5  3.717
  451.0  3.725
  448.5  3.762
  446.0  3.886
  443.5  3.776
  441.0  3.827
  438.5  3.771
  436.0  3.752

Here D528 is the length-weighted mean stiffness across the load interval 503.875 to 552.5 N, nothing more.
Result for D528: 3.51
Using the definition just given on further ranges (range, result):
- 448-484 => 3.74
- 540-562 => 3.63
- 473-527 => 3.57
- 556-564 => 3.68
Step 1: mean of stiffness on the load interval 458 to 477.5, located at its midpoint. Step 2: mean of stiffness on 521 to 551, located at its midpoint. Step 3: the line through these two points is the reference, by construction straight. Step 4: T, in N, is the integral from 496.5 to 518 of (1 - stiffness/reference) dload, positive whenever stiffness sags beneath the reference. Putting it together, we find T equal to 0.9 N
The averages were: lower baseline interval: 3.76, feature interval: 3.48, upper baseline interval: 3.52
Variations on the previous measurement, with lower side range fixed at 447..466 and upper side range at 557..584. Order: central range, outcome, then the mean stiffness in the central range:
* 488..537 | 2.85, 3.49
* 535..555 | 0.41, 3.61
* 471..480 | -0.05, 3.75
